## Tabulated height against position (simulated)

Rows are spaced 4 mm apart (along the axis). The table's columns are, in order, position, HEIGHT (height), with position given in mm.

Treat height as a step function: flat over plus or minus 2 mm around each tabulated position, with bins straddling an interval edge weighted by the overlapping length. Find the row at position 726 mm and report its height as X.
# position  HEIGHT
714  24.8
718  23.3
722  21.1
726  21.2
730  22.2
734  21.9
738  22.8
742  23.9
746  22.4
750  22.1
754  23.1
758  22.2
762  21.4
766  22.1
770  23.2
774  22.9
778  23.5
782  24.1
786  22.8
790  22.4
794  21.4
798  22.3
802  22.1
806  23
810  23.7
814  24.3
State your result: 21.2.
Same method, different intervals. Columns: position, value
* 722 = 21.1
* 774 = 22.9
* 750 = 22.1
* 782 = 24.1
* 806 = 23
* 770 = 23.2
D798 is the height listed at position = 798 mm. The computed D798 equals 22.3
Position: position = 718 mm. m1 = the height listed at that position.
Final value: 23.3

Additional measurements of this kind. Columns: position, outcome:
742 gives 23.9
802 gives 22.1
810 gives 23.7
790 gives 22.4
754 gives 23.1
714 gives 24.8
